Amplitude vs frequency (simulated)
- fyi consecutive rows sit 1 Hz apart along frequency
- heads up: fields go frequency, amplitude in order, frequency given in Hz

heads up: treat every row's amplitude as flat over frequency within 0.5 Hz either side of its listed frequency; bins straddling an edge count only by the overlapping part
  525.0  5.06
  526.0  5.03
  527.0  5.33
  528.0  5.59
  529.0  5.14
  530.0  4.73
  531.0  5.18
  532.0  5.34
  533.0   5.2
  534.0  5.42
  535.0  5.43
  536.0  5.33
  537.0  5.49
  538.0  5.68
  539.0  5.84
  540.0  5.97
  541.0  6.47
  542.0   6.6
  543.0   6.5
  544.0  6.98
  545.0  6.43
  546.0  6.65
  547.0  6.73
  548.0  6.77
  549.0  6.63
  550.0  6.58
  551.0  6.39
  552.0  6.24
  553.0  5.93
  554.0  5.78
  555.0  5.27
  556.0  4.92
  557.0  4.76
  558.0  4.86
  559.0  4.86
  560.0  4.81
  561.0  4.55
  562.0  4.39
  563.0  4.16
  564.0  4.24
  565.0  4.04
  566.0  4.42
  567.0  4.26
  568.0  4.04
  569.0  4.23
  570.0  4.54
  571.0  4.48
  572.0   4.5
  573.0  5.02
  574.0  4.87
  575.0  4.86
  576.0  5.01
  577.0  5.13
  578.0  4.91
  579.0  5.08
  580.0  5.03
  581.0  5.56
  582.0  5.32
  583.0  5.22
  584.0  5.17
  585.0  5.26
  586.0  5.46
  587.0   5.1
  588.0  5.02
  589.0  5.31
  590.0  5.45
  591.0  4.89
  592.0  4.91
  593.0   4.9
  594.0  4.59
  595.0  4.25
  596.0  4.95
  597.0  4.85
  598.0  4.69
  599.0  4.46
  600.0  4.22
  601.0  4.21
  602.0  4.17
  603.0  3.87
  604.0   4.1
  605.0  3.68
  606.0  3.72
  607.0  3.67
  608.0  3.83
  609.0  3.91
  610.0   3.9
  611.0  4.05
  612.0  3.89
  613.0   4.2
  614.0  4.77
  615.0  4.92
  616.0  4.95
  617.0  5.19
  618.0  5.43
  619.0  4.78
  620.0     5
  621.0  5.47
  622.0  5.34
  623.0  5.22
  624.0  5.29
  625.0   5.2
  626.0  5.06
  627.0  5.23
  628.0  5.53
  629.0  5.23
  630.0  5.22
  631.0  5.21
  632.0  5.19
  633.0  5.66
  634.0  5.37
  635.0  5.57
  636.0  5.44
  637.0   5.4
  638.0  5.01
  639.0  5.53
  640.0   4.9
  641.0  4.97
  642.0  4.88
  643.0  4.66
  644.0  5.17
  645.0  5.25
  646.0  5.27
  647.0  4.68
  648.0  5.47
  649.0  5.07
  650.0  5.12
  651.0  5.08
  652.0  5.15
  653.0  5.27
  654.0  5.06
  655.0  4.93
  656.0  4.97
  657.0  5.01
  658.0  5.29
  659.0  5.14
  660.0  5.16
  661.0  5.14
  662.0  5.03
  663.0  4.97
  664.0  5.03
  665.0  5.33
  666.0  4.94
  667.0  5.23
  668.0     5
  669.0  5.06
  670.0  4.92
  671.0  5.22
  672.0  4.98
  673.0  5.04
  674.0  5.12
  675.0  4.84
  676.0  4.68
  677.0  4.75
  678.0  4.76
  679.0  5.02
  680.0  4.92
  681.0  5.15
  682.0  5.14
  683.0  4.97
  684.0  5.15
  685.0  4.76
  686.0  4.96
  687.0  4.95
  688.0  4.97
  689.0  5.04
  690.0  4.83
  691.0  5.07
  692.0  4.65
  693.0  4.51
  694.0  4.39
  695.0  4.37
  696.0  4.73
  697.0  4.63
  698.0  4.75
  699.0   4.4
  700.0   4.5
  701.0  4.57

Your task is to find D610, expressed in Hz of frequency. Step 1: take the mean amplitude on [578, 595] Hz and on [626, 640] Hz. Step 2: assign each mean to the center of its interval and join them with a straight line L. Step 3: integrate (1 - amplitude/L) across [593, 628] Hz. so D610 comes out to 4.3 Hz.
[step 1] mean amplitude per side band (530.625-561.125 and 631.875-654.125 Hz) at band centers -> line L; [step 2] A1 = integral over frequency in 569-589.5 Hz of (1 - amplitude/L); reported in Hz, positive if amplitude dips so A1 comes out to 2.1 Hz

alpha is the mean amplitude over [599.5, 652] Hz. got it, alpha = 4.85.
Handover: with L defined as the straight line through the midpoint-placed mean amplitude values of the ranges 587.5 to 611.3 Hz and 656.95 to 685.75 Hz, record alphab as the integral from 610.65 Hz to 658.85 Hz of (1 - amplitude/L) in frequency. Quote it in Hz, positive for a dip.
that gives -4.0 Hz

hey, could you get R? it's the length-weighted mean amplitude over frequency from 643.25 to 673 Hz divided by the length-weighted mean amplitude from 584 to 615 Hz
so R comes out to 1.13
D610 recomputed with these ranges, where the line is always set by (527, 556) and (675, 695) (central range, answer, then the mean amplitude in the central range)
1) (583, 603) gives 2.6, 4.82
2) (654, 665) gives -0.1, 5.08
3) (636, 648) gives 0.2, 5.1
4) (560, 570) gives 2.5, 4.3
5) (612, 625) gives 0.8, 5.01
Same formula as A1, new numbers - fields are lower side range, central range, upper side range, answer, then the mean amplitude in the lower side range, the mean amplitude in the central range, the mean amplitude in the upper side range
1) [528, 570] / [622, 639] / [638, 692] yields -0.5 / 5.44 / 5.31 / 5.03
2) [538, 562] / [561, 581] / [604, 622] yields 2.9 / 5.9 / 4.61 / 4.45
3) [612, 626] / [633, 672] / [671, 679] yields -1.4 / 5.02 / 5.13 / 4.91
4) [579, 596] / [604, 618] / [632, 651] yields 2.4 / 5.09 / 4.25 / 5.19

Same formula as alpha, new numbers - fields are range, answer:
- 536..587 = 5.34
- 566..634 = 4.79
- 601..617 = 4.15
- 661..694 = 4.96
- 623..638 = 5.31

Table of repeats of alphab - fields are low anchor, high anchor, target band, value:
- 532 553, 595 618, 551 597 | 2.6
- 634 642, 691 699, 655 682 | -0.7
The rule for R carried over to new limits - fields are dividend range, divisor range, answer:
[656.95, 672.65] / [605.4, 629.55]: 1.07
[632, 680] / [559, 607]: 1.09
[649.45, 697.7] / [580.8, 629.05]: 1.04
